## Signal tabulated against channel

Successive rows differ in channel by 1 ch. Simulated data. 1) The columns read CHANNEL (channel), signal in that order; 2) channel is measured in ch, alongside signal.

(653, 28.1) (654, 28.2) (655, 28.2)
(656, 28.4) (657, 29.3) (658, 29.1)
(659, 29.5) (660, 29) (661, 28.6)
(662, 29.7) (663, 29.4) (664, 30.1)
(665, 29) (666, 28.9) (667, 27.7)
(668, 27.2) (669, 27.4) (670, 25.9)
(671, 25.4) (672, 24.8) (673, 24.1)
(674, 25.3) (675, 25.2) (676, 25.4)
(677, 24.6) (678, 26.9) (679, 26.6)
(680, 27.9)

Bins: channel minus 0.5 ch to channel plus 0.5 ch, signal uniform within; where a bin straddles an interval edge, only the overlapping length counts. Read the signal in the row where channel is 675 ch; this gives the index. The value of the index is 25.2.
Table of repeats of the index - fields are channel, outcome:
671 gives 25.4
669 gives 27.4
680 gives 27.9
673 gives 24.1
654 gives 28.2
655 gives 28.2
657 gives 29.3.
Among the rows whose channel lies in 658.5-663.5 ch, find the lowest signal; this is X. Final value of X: 28.6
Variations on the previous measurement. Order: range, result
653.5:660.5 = 28.2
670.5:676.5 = 24.1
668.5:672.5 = 24.8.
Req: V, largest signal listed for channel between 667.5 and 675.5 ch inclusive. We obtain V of 27.4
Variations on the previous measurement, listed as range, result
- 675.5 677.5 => 25.4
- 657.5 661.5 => 29.5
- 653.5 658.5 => 29.3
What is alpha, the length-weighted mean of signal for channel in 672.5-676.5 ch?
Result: 25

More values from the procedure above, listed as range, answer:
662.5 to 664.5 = 29.8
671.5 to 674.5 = 24.7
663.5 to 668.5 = 28.6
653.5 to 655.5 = 28.2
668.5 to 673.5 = 25.5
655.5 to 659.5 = 29.1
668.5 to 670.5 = 26.6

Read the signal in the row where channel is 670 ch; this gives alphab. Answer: 25.9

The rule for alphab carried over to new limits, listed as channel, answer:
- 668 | 27.2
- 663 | 29.4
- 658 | 29.1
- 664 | 30.1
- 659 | 29.5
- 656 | 28.4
